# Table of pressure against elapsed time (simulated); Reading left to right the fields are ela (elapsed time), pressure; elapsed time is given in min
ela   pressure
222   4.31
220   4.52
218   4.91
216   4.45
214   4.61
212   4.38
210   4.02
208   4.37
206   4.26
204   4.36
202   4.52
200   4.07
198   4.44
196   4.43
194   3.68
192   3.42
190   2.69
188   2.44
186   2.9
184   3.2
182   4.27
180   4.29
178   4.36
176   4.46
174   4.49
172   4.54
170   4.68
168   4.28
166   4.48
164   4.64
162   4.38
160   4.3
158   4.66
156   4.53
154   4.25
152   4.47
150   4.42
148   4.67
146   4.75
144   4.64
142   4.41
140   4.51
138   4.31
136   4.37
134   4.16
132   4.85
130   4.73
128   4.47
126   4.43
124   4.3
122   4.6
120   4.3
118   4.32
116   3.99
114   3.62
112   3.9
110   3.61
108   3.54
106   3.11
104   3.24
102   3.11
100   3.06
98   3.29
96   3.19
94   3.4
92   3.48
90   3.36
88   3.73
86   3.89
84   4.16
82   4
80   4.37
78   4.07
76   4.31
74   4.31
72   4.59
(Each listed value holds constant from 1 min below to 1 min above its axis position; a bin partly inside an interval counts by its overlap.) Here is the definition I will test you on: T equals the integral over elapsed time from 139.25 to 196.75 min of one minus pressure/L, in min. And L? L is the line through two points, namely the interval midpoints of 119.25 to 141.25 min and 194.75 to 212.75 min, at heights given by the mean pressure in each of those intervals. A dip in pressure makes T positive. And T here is 2.7 min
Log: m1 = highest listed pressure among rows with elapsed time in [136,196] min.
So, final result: 4.75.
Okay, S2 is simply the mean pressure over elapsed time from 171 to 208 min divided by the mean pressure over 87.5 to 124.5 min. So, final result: 1.09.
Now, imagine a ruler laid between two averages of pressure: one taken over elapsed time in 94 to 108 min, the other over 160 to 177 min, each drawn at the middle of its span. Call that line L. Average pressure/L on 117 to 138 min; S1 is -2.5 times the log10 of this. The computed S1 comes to -0.20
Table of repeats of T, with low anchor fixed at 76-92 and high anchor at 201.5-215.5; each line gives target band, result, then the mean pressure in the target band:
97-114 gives 2.70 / 3.37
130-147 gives -1.63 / 4.51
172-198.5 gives 3.01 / 3.79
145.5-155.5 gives -0.82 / 4.5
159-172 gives -0.79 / 4.47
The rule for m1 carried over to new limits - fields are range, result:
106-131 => 4.73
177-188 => 4.36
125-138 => 4.85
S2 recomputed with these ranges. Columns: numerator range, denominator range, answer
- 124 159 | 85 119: 1.28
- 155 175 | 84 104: 1.31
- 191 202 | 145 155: 0.90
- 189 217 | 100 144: 1.01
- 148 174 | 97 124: 1.21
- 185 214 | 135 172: 0.86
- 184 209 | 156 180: 0.84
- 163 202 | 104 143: 0.96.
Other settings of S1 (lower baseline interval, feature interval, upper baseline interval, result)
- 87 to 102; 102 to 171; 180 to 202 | -0.23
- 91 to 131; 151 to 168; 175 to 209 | -0.16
